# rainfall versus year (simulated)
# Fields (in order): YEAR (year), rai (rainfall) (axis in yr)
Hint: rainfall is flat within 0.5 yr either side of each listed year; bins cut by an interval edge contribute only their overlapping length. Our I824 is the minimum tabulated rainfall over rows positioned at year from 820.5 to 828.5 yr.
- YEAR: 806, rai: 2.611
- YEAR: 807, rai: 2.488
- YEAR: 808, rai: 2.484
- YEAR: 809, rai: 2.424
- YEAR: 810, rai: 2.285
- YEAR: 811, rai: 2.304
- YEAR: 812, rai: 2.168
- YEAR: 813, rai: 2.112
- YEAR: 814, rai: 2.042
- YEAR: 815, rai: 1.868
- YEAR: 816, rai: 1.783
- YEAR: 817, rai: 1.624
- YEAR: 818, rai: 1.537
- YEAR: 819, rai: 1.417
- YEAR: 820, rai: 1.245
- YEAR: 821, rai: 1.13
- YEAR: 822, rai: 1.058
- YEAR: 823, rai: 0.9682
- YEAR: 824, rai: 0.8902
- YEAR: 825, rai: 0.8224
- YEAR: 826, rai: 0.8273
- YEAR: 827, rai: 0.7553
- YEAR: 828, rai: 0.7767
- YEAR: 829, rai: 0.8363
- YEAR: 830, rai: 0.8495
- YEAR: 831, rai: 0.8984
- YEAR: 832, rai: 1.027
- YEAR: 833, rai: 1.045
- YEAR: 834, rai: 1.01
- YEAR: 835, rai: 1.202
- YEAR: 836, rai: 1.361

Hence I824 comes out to 0.7553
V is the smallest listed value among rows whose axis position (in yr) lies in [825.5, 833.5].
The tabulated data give 0.7553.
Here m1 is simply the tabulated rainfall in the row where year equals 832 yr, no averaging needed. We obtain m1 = 1.027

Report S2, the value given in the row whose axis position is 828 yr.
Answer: 0.7767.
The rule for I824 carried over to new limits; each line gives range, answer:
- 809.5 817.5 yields 1.624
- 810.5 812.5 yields 2.168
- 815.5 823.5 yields 0.9682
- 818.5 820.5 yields 1.245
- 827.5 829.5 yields 0.7767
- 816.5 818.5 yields 1.537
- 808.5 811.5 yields 2.285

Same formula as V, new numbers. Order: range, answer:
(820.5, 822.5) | 1.058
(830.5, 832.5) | 0.8984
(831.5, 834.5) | 1.01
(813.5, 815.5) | 1.868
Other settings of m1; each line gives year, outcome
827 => 0.7553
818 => 1.537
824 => 0.8902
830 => 0.8495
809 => 2.424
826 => 0.8273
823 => 0.9682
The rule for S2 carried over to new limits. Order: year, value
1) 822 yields 1.058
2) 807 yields 2.488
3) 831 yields 0.8984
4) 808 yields 2.484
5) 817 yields 1.624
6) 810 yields 2.285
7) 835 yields 1.202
